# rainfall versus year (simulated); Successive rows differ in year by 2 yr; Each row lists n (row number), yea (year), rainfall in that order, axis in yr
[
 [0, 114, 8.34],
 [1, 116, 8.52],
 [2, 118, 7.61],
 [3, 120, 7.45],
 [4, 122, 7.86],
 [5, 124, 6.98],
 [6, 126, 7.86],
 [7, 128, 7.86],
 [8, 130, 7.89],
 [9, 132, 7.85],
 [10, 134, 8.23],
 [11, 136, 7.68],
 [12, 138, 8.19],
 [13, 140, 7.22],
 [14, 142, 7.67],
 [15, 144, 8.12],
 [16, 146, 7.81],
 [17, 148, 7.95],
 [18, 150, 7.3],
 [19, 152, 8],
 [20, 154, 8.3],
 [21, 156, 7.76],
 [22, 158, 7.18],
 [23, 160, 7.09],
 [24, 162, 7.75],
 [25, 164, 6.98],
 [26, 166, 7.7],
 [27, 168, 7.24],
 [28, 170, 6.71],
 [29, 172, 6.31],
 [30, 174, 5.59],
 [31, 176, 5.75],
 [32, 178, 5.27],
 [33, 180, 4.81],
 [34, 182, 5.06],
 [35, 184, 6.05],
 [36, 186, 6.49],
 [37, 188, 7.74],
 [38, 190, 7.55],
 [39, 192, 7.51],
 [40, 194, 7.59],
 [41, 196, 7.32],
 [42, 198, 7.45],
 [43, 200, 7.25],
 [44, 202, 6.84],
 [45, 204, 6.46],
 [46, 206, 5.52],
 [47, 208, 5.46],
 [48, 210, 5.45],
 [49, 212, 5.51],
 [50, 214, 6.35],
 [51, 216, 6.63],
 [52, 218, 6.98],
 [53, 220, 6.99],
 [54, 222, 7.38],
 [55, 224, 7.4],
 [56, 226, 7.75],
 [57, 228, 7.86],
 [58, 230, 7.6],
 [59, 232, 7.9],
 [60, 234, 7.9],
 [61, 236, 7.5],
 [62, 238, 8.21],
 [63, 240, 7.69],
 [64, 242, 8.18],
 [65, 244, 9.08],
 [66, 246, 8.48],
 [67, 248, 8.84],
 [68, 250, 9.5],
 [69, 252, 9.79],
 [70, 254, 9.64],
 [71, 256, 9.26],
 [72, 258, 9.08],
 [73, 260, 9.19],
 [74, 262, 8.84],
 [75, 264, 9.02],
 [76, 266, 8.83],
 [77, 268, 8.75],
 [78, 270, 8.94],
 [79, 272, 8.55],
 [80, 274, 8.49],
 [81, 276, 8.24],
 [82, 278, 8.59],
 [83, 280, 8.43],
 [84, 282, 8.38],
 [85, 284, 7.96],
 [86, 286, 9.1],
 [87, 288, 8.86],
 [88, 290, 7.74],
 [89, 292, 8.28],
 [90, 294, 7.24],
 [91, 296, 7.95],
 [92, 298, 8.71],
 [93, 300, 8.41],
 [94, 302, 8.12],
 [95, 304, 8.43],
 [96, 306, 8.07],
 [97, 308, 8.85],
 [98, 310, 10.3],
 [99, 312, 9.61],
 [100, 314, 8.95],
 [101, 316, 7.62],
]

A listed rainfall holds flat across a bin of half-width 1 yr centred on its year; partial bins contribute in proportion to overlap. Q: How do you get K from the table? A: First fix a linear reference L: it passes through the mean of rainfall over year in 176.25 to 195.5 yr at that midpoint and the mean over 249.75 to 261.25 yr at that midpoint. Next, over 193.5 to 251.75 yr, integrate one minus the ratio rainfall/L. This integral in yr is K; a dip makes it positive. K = 4.6 yr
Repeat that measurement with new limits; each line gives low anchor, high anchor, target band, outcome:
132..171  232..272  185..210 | 3.9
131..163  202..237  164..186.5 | 3.9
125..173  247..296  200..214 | 3.7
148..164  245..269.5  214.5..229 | 2.2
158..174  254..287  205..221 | 3.5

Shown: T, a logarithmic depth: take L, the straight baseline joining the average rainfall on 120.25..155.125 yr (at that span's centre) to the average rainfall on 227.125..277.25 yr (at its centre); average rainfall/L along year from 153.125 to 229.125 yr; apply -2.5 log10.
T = 0.206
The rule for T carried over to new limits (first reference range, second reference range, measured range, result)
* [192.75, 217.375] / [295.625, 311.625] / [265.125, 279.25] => -0.08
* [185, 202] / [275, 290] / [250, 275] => -0.11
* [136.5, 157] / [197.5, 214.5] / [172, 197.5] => 0.06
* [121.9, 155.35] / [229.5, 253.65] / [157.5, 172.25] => 0.12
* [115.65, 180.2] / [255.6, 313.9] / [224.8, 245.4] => 0.03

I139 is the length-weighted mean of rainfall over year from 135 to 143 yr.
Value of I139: 7.69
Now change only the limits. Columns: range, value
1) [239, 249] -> 8.45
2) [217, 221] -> 6.99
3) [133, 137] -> 7.96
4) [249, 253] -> 9.64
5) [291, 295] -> 7.76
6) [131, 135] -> 8.04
